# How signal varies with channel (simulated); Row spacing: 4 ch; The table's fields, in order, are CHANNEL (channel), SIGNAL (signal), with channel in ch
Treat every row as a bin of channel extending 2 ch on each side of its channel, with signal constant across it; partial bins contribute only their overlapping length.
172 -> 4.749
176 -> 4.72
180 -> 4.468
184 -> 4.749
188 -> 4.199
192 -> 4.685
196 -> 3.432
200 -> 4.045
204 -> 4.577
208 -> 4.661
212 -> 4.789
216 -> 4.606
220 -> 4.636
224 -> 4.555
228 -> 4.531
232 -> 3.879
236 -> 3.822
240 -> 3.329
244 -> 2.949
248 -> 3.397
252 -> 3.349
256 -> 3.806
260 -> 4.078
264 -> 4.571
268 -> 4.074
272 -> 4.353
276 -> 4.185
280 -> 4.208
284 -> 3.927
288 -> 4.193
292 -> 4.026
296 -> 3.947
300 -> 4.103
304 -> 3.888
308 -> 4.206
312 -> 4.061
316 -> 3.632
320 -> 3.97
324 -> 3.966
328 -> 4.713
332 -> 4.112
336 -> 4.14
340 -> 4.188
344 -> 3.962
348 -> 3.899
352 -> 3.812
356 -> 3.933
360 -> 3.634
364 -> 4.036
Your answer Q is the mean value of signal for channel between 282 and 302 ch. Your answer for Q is 4.04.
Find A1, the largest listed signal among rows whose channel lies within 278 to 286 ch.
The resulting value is 4.208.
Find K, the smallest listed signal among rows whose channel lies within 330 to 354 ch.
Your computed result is 3.812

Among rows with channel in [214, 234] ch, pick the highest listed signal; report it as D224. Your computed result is 4.636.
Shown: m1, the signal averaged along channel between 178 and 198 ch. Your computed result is 4.31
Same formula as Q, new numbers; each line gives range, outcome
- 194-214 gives 4.3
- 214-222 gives 4.62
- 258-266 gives 4.32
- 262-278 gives 4.3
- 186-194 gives 4.44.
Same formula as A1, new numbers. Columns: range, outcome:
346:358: 3.933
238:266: 4.571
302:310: 4.206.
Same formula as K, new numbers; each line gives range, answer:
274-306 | 3.888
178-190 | 4.199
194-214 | 3.432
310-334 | 3.632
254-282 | 3.806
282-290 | 3.927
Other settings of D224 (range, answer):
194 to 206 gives 4.577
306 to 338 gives 4.713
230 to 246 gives 3.879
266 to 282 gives 4.353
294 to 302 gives 4.103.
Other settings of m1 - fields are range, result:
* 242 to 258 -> 3.38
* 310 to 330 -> 4.07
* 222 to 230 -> 4.54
